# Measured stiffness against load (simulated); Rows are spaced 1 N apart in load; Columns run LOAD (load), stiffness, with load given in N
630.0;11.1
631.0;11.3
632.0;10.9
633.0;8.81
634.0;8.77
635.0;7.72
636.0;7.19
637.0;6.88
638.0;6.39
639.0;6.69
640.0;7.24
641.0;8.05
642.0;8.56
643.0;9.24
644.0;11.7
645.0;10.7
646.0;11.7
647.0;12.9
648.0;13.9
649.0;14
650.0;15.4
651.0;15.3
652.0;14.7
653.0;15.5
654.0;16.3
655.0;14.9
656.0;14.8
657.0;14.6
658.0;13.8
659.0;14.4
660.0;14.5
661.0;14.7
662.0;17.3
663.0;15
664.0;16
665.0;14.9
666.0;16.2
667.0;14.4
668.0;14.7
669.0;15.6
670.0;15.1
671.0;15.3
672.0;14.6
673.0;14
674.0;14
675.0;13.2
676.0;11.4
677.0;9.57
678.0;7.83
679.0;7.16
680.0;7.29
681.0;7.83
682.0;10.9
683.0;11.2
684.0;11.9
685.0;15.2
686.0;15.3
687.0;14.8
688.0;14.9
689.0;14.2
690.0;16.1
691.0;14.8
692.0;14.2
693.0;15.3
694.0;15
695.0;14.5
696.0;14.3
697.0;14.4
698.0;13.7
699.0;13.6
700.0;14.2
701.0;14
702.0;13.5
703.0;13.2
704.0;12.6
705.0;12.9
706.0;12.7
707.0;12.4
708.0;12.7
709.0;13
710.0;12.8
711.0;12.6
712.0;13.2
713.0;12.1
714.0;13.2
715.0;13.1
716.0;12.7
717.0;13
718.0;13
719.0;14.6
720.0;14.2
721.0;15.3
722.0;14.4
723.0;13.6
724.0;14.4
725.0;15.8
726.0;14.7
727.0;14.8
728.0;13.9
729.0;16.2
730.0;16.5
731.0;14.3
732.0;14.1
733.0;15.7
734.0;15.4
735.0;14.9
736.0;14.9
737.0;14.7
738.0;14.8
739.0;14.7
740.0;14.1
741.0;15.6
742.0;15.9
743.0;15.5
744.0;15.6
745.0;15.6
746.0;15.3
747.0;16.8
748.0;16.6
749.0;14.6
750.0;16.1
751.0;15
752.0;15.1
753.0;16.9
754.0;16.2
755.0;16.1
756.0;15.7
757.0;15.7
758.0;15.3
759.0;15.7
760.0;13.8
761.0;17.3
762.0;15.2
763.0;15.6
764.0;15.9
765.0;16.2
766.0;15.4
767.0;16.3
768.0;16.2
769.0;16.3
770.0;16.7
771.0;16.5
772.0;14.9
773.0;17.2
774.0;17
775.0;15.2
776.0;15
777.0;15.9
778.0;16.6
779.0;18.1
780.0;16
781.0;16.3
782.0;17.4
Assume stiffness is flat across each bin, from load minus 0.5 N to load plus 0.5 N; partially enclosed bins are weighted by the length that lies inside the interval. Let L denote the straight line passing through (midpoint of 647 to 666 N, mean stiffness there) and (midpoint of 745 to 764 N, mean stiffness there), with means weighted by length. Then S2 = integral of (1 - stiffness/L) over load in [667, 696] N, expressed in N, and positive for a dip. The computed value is 3.93 N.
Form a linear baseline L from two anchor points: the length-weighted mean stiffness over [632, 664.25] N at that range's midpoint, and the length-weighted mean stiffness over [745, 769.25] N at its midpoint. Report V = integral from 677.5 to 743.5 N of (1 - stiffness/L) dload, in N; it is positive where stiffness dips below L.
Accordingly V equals 2.4 N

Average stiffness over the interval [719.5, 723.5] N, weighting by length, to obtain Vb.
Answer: 14.4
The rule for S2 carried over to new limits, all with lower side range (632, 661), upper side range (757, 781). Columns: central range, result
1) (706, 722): 1.0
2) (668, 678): -0.7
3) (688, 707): -0.8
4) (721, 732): -0.3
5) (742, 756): -0.5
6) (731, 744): -0.1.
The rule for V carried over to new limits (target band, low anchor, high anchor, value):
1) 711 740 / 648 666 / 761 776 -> 2.5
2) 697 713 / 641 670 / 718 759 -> 1.7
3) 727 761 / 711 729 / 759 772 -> -1.0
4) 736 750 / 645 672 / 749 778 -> 0.2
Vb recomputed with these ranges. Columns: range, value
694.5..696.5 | 14.4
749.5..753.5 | 15.8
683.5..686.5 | 14.1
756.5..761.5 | 15.6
